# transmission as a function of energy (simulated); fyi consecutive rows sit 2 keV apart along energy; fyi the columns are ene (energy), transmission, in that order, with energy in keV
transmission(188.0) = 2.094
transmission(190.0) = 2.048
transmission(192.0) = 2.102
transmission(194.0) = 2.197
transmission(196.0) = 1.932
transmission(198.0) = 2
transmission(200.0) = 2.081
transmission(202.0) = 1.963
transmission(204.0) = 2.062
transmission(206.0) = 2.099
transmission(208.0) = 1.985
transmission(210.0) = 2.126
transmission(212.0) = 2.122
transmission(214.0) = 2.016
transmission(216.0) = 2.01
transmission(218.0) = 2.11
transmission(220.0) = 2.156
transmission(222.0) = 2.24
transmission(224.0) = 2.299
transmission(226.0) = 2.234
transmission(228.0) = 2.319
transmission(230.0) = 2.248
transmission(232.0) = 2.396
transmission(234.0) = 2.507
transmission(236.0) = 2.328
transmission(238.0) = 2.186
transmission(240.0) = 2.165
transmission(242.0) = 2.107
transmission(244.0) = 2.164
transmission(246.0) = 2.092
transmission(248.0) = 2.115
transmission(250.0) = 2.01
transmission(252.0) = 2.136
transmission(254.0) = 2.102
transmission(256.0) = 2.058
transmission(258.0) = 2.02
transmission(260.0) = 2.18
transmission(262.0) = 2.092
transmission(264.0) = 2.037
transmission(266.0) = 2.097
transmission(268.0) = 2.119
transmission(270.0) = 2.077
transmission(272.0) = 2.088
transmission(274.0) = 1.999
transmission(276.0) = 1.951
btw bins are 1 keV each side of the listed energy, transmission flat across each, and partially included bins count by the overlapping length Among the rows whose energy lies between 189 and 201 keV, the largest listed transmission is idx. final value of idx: 2.197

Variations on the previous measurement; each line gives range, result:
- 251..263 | 2.18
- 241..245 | 2.164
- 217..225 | 2.299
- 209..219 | 2.126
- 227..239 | 2.507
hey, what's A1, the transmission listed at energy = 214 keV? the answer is 2.016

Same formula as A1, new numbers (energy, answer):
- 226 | 2.234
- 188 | 2.094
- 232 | 2.396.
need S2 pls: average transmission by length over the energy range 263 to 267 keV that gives 2.07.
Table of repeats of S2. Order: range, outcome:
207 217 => 2.05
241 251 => 2.1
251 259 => 2.08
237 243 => 2.15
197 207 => 2.04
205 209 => 2.04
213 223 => 2.11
